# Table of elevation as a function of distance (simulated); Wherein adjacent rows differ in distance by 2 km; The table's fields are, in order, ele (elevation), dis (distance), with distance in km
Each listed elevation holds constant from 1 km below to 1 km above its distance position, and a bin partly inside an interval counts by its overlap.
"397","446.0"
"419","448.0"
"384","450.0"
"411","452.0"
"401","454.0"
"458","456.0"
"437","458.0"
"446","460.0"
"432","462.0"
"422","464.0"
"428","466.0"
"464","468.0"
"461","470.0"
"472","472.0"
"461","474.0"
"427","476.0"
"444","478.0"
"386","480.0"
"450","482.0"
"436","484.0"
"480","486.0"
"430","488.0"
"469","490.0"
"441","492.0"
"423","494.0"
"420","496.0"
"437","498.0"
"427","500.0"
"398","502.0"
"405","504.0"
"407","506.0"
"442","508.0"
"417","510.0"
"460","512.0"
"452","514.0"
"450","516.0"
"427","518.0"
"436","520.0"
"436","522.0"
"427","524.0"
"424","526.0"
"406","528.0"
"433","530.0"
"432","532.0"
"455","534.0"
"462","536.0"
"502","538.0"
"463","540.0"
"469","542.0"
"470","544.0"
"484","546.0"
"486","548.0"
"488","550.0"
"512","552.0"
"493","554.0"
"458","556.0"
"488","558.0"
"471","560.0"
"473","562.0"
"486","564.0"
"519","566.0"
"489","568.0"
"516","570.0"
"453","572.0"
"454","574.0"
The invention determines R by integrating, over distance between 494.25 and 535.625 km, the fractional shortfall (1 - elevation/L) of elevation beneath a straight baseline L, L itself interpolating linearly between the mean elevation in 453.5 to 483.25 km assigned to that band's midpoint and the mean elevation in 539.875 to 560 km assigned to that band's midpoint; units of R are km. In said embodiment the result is 3.00 km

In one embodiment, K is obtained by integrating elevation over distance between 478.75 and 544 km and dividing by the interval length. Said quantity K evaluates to 438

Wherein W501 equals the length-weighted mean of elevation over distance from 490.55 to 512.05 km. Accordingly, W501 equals 425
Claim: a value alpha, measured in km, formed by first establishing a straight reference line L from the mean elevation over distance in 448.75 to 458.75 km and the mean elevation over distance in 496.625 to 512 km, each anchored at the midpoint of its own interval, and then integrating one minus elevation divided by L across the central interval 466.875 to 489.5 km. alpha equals -1.5 km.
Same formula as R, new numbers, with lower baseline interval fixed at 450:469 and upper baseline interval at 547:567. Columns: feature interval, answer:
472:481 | 0.1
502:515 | 0.9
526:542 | 0.8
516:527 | 0.8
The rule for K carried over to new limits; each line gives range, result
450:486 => 437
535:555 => 483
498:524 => 430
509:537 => 437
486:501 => 438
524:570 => 471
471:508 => 434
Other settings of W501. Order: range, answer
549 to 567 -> 488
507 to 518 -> 443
